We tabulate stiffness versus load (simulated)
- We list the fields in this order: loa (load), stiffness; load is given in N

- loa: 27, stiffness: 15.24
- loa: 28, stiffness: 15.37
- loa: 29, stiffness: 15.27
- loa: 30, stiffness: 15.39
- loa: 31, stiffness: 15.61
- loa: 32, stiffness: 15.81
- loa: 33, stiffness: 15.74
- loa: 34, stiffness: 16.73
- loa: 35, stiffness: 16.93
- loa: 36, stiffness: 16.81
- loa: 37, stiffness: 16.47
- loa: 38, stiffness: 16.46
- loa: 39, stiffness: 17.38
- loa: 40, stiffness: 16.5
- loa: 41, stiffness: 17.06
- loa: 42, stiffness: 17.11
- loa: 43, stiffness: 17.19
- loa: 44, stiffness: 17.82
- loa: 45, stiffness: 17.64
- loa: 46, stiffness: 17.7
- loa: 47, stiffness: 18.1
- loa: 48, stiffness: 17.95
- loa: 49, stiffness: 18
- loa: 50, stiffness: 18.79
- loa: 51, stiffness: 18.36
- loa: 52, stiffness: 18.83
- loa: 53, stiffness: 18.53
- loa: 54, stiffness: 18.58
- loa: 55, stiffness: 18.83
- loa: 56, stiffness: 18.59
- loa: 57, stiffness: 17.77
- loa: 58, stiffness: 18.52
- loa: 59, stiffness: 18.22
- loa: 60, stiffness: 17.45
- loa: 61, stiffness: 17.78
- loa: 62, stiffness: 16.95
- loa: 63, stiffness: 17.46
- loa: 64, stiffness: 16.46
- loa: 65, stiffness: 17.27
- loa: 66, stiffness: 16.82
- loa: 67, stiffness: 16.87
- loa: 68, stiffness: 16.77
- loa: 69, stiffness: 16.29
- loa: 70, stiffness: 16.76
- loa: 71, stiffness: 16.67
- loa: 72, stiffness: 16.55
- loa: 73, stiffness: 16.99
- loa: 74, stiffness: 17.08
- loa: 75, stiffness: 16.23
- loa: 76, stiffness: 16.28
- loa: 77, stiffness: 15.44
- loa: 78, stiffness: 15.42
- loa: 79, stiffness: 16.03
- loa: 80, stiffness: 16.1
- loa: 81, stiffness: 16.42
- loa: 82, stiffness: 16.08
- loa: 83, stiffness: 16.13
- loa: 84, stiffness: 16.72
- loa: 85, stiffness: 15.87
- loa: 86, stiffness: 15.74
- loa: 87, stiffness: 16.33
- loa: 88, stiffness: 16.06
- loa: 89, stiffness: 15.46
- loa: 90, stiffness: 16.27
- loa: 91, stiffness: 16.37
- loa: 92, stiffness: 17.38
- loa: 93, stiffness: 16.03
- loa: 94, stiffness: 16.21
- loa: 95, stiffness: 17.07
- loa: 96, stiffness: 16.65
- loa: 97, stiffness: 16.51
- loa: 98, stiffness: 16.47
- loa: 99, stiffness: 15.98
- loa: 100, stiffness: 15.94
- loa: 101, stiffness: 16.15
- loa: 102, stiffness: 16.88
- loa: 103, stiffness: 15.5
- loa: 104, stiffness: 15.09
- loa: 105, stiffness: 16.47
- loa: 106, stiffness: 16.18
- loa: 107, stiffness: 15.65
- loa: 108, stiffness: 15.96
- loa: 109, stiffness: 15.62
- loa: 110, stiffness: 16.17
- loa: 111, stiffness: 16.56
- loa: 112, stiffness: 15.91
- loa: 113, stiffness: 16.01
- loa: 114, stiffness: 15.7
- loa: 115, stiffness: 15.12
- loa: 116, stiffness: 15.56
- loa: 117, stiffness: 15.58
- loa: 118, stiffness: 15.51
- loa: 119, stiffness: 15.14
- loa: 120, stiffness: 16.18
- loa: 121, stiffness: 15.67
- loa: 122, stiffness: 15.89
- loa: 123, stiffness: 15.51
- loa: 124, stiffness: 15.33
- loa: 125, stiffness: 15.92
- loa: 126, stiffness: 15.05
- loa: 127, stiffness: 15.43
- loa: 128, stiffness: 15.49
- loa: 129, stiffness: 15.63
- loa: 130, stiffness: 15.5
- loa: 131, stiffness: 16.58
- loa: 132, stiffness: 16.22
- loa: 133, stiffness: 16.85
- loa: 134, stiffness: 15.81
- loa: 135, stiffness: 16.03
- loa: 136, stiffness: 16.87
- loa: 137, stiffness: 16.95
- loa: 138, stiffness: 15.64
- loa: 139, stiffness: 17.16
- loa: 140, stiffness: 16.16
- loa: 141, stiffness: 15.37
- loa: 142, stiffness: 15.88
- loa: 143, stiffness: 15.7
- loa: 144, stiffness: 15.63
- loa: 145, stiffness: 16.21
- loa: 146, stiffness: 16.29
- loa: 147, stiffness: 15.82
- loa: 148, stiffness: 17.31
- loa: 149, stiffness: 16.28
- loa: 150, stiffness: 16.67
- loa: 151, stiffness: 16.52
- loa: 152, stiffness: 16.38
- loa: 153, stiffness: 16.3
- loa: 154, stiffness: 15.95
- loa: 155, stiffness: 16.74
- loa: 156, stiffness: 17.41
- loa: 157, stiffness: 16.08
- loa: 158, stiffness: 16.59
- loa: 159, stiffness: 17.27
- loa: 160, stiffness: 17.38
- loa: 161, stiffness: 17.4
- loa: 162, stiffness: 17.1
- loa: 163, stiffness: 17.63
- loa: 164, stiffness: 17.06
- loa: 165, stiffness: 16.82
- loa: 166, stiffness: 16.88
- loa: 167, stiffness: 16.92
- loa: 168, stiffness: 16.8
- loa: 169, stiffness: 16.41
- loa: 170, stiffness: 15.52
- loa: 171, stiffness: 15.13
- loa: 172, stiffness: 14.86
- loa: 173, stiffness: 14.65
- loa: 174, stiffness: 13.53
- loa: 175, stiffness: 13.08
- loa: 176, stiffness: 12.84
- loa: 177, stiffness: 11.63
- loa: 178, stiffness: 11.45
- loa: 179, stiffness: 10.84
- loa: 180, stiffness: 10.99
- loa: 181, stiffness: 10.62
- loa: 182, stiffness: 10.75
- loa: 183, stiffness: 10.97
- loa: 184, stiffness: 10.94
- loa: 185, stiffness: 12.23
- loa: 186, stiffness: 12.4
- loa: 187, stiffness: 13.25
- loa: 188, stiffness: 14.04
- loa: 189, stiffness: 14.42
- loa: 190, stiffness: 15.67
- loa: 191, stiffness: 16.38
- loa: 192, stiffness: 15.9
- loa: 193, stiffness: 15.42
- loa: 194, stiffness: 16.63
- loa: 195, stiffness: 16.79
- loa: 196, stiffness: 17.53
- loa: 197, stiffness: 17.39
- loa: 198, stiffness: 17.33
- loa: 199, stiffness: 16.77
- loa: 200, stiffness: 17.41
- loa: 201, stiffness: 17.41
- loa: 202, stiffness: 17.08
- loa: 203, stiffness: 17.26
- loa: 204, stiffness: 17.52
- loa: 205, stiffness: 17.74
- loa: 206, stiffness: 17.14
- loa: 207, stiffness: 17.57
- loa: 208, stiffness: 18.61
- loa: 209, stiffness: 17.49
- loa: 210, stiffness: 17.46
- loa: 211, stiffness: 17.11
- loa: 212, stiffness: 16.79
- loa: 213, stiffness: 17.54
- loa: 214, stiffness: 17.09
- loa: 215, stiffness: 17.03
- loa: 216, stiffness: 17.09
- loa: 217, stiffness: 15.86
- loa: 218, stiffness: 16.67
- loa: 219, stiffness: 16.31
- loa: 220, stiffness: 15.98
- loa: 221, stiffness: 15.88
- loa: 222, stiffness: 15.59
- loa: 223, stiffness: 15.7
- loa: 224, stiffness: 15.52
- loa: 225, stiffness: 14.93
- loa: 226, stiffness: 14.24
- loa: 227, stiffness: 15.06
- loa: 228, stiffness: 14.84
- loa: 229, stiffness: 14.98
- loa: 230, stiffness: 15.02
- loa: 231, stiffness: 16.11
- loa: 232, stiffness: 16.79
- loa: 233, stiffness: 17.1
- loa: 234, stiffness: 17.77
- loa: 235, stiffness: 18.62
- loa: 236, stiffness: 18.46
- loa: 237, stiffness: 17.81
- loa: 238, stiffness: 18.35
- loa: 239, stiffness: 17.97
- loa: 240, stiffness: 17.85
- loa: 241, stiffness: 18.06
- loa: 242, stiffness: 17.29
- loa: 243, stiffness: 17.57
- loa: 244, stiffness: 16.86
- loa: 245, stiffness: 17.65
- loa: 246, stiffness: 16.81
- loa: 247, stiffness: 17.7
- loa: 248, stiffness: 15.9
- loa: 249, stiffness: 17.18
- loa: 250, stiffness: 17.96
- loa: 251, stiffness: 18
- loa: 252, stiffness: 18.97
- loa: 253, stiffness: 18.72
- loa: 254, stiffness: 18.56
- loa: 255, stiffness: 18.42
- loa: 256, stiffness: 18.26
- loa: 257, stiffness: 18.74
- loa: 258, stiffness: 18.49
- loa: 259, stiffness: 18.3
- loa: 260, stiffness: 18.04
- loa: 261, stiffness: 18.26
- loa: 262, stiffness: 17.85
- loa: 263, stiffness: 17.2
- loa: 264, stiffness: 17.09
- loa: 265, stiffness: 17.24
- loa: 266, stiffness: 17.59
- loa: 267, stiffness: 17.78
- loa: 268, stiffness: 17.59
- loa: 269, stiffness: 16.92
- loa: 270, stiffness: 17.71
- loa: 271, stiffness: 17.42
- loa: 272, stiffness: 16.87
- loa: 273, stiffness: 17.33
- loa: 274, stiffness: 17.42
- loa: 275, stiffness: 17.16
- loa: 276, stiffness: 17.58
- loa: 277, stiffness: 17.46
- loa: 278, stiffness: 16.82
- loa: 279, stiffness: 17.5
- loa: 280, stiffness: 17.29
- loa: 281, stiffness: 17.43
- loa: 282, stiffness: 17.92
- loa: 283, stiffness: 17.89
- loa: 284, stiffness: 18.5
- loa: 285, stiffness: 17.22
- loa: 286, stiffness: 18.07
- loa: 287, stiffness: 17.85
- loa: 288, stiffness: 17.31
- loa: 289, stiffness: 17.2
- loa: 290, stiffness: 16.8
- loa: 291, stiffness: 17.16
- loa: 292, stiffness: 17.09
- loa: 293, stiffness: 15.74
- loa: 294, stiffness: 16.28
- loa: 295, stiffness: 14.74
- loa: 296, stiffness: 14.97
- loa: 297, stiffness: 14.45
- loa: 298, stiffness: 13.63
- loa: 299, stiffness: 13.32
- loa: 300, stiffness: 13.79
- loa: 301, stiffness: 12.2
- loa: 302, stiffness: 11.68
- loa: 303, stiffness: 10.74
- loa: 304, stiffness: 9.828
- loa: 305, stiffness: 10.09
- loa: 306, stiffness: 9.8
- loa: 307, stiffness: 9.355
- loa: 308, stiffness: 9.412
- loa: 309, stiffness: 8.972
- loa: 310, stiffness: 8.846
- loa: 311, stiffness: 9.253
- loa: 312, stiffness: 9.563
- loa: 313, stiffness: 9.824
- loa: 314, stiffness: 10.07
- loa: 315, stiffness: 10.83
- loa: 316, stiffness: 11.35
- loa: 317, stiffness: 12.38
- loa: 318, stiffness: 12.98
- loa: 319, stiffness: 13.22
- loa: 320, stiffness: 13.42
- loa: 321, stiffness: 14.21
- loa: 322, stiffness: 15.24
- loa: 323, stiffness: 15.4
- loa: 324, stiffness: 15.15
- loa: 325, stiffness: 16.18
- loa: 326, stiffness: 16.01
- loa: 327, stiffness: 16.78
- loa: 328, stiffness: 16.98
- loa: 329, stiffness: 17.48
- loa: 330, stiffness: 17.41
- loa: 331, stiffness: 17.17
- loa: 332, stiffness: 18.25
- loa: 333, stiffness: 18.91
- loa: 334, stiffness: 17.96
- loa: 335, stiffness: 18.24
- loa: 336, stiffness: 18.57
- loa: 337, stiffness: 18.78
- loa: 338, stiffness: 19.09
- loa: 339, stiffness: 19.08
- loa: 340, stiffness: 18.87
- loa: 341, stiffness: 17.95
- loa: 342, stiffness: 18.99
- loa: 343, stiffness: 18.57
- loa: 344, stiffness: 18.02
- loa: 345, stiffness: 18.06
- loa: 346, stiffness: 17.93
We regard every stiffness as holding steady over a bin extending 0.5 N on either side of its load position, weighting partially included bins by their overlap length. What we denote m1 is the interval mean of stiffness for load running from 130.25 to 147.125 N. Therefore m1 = 16.2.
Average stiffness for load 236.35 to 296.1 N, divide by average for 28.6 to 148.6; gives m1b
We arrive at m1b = 1.1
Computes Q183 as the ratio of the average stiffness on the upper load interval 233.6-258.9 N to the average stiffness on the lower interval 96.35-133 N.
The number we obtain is 1.13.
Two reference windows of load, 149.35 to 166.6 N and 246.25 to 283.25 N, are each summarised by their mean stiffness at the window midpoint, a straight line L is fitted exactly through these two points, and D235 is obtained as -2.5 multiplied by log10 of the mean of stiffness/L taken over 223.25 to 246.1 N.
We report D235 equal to 0.04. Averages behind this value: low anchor 16.8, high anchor 17.7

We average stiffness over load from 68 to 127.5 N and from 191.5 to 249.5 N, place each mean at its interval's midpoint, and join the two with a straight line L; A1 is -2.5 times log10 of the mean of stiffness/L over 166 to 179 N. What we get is 0.15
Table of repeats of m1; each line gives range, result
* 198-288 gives 17.3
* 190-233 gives 16.5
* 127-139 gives 16.2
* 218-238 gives 16.2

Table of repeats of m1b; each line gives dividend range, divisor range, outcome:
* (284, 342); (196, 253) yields 0.86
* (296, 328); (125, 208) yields 0.79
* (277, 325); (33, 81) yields 0.81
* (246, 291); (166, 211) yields 1.17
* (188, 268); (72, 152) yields 1.06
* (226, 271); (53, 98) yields 1.04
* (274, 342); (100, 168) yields 0.93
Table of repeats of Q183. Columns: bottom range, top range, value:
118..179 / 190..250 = 1.06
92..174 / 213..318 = 0.98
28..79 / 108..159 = 0.94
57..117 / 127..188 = 0.93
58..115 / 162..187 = 0.84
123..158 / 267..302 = 1.03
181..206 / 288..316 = 0.82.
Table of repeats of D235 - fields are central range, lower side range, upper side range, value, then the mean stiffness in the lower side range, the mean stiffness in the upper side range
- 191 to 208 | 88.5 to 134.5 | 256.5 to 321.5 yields -0.106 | 16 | 15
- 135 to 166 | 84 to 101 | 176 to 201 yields -0.109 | 16.3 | 14.1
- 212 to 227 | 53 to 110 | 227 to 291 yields 0.078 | 16.6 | 17.5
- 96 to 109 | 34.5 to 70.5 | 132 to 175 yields 0.056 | 17.5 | 16.3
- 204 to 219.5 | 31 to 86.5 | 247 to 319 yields -0.079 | 17.1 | 15.5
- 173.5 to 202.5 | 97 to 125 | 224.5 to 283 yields 0.175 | 15.9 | 17.4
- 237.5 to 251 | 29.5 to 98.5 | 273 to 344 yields -0.119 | 16.9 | 15.2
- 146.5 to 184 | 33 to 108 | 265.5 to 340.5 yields 0.075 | 16.9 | 15.3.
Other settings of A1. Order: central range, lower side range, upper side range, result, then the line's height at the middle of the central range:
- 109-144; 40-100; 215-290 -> 0.078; 17.1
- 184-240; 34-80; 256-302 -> 0.040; 17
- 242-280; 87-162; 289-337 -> -0.208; 14.6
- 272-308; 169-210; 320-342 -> 0.082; 16.6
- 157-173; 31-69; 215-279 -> 0.045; 17.3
